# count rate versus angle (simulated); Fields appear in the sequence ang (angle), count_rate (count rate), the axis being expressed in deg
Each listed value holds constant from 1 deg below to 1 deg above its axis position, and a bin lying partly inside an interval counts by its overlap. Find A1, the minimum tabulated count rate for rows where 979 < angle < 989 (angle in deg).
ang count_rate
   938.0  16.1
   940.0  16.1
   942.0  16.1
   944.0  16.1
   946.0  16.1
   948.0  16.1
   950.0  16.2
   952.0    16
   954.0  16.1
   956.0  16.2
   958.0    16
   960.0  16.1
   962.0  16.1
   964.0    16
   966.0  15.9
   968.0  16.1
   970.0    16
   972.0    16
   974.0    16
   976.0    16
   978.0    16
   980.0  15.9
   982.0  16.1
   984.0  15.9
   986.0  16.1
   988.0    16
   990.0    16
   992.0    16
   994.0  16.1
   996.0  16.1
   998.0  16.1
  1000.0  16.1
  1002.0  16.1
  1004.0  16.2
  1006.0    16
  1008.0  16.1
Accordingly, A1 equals 15.9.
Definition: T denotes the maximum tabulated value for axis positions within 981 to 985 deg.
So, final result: 16.1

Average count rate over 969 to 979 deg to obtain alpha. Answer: 16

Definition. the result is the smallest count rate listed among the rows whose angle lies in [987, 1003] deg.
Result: 16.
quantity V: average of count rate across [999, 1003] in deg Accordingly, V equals 16.1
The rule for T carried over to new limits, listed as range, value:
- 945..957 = 16.2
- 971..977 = 16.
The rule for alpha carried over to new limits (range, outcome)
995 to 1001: 16.1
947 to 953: 16.1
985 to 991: 16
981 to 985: 16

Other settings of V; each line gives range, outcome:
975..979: 16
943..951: 16.1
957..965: 16.1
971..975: 16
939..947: 16.1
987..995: 16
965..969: 16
